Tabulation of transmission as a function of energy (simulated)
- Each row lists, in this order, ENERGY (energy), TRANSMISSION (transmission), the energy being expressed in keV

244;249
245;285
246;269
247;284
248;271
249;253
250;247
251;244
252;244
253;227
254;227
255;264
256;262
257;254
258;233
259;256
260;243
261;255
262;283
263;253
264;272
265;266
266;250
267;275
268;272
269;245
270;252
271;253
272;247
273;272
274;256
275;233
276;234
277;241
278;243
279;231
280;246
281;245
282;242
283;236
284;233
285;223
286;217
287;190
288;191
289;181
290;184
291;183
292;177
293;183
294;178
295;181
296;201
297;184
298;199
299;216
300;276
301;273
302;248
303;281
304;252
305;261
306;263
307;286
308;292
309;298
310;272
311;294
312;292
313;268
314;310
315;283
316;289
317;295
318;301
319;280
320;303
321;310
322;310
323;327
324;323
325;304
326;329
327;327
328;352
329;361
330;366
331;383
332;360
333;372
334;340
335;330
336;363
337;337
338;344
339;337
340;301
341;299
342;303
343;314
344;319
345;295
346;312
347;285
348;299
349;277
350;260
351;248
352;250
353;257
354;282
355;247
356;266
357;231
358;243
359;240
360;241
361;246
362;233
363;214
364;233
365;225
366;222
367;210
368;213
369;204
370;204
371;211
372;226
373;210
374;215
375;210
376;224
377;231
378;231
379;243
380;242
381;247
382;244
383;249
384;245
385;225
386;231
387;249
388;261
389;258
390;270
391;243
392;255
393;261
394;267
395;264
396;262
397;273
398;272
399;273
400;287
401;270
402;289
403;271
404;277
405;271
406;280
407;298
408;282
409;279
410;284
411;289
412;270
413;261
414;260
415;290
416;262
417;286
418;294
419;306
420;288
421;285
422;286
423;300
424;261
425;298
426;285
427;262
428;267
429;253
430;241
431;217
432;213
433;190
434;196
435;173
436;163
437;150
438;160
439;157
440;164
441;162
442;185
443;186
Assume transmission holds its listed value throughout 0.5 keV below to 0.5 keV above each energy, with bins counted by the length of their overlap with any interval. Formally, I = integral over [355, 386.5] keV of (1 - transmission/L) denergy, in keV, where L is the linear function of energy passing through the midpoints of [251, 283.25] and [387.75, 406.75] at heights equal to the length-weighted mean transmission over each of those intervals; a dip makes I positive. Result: 4.2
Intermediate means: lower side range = 250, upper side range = 269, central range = 230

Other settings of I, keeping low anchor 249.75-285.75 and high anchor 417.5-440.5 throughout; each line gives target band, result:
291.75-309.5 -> 0.65 keV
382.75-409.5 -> -3.10 keV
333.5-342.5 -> -3.17 keV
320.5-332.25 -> -4.51 keV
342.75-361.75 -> -2.07 keV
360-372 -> 0.99 keV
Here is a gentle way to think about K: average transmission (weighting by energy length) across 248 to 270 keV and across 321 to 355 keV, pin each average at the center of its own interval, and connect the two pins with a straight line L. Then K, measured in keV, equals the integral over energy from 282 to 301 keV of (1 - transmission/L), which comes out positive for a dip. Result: 5.1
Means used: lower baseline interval 254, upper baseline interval 316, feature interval 205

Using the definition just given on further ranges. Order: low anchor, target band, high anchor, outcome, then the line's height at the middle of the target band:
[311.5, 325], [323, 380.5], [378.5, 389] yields -0.8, 271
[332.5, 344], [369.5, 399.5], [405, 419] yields 5.5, 299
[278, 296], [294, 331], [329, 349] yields -2.0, 267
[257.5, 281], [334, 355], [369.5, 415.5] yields -3.8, 254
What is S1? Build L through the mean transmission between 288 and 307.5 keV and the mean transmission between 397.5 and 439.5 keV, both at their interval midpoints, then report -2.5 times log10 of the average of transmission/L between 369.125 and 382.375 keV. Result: 0.09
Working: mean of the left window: 221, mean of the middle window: 225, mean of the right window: 257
